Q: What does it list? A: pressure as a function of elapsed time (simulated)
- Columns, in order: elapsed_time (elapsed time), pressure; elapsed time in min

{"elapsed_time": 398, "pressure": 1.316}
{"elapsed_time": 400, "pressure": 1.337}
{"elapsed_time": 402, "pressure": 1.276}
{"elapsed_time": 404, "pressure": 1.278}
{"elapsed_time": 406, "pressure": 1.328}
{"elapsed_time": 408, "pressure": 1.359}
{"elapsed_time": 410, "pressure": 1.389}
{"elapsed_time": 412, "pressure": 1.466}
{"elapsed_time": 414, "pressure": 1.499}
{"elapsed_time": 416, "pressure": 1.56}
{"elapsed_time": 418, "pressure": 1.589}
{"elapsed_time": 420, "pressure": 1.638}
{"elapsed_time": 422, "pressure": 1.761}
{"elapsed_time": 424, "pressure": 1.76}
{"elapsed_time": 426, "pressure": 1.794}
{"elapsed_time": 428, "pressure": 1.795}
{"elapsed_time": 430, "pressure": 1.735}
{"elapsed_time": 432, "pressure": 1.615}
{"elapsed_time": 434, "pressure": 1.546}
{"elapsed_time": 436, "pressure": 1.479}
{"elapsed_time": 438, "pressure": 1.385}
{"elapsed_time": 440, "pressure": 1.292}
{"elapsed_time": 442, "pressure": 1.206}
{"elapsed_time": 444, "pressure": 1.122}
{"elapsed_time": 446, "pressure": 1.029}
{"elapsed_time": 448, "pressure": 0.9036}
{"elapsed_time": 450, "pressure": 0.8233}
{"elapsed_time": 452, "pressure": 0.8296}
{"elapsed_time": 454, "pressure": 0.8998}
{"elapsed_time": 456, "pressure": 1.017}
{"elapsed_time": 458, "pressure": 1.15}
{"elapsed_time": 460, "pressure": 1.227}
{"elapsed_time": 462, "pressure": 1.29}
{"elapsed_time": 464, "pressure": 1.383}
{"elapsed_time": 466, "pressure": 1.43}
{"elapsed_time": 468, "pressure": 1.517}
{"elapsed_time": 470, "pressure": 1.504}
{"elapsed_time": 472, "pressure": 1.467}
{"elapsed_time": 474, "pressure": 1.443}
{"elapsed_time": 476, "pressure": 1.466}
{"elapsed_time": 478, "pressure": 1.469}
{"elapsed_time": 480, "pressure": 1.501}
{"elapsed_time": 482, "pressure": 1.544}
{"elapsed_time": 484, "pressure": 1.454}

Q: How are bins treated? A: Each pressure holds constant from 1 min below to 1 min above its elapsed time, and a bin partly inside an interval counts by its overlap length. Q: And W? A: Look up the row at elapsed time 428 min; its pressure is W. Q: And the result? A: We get 1.795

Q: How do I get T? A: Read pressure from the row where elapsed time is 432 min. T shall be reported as 1.615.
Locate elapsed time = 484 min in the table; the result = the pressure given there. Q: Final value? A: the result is 1.454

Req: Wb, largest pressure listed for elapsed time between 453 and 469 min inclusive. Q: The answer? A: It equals 1.517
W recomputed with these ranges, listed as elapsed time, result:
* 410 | 1.389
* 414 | 1.499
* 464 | 1.383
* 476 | 1.466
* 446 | 1.029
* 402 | 1.276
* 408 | 1.359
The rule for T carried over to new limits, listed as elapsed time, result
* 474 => 1.443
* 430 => 1.735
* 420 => 1.638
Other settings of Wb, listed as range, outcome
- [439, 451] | 1.292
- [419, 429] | 1.795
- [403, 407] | 1.328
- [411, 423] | 1.761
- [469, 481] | 1.504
